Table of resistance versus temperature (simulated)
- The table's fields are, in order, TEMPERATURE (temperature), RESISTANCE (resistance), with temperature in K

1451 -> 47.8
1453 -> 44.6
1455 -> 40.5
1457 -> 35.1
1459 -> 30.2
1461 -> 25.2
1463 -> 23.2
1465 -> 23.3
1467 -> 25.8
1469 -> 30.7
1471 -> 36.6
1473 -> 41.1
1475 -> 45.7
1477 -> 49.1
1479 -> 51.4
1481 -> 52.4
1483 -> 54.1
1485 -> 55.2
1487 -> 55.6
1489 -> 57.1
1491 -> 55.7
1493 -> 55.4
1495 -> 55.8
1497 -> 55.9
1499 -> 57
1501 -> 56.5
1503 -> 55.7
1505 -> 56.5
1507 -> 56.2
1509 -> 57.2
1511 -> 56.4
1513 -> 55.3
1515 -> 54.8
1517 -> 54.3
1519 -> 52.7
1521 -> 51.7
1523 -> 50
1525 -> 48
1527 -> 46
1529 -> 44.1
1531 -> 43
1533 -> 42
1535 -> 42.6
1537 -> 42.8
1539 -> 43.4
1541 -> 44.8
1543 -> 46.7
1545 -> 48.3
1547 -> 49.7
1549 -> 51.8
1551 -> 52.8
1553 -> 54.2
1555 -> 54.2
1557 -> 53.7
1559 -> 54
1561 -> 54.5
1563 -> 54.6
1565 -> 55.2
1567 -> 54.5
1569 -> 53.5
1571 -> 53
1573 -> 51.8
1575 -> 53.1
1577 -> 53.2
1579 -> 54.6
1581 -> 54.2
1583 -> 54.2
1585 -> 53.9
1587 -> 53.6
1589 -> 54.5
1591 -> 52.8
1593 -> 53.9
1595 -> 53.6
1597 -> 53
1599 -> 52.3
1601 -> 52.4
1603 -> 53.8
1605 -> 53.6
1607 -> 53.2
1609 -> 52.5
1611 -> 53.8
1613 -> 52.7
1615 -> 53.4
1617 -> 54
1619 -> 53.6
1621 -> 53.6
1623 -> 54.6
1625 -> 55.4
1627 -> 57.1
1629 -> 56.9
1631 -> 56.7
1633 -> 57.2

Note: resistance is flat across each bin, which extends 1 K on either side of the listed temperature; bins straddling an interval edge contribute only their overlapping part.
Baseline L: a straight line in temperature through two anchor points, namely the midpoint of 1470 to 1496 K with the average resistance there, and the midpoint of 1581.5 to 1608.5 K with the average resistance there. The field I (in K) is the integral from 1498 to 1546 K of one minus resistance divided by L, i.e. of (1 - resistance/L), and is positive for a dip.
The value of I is 1.55 K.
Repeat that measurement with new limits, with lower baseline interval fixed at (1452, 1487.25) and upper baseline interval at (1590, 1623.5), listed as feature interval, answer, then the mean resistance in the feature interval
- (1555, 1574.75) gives -1.90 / 53.9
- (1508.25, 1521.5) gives -3.16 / 54.7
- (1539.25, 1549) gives -0.09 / 47.5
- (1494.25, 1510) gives -4.95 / 56.4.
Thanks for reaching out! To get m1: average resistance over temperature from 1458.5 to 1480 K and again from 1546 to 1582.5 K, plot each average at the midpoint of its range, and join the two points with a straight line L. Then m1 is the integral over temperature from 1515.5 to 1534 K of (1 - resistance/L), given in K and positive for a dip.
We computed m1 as -1.0 K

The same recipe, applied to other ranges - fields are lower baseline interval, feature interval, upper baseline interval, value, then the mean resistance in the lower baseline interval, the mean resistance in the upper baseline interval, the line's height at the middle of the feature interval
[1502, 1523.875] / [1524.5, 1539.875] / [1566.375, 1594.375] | 2.97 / 54.6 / 53.6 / 54.4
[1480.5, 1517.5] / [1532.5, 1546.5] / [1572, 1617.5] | 2.58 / 55.7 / 53.4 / 54.7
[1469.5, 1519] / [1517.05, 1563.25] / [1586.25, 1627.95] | 3.81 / 53.1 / 53.7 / 53.4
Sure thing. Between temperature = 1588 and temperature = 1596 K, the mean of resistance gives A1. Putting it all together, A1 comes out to 53.7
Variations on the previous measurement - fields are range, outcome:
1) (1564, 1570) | 54.4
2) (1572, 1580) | 53.2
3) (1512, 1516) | 55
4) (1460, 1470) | 25.6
